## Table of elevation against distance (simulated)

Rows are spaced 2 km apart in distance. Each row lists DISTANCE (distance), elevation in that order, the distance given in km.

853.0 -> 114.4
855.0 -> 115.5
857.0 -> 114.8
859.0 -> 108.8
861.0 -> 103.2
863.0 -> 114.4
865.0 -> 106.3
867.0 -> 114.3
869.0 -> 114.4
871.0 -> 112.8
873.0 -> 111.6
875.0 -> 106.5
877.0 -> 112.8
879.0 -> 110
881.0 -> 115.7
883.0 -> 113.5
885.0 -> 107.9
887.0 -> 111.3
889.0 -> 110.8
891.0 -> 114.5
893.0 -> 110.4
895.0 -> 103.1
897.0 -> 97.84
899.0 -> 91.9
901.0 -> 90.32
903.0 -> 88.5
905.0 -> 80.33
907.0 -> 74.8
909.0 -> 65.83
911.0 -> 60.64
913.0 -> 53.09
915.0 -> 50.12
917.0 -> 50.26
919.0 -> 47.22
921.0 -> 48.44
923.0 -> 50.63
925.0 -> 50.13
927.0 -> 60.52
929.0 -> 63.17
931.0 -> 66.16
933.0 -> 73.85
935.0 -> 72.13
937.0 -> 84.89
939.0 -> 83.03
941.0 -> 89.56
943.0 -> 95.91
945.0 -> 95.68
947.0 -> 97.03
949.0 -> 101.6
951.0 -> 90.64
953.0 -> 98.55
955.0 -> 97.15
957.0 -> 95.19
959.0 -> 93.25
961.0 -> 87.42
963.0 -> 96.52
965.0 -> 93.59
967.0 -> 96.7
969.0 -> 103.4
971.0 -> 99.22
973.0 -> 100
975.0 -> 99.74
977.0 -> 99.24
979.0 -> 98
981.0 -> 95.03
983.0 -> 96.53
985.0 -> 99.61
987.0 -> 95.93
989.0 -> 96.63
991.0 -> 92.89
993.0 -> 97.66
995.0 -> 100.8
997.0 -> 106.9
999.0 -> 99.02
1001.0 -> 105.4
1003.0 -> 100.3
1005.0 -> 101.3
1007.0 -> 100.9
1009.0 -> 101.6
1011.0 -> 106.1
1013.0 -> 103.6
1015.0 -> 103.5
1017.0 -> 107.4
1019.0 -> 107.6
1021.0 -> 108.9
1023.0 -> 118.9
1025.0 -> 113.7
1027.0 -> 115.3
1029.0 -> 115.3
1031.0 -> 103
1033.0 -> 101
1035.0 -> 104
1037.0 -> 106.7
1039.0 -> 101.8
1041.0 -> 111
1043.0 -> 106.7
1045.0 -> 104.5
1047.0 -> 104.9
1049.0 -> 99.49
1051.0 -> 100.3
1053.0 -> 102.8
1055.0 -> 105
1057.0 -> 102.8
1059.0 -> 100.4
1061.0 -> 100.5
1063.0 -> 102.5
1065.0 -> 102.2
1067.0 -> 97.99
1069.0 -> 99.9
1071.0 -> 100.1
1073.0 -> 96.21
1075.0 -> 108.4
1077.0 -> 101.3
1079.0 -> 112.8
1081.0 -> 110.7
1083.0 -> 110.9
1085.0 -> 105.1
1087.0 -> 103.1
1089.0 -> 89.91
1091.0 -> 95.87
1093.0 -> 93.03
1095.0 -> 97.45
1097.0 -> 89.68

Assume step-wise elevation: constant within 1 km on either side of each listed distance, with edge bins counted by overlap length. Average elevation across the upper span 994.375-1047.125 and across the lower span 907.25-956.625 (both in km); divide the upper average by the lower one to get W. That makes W 1.5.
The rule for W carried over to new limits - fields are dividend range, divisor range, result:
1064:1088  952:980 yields 1.07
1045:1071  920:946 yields 1.41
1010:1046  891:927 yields 1.49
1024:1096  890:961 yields 1.30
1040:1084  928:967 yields 1.17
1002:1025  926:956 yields 1.25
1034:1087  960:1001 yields 1.06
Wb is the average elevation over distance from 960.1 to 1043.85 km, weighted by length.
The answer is 102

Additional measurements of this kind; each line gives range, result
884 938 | 77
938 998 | 96.4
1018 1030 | 113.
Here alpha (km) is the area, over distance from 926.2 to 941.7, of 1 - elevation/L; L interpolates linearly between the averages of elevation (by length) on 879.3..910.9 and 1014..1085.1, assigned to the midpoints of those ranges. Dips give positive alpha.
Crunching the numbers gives 4.0 km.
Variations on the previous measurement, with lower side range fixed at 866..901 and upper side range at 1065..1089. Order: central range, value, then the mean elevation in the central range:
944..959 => 1.5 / 96.3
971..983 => 0.9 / 98.3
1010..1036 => -0.8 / 108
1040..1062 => 0.2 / 103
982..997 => 1.2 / 97.8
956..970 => 1.5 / 95.2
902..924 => 9.6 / 60.9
